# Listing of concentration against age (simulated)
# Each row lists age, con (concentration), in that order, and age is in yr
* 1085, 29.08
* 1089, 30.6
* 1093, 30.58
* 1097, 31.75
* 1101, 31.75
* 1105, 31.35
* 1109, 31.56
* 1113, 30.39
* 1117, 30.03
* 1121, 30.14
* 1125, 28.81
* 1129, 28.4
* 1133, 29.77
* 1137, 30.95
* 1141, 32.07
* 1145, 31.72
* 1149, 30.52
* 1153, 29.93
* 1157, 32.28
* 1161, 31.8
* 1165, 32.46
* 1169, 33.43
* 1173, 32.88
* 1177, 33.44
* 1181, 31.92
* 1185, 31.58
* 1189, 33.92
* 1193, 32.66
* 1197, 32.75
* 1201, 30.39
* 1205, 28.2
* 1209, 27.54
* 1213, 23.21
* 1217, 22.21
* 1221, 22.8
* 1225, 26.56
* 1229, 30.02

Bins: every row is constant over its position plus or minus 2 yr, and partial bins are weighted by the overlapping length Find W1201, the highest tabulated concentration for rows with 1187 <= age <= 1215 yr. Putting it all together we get 33.92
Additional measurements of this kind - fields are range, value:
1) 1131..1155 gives 32.07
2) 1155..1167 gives 32.46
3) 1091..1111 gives 31.75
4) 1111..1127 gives 30.39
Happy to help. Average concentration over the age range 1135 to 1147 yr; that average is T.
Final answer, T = 31.6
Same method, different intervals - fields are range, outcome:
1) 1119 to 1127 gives 29.5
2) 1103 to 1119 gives 30.8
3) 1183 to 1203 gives 32.3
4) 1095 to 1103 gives 31.8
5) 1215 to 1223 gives 22.5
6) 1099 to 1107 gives 31.6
